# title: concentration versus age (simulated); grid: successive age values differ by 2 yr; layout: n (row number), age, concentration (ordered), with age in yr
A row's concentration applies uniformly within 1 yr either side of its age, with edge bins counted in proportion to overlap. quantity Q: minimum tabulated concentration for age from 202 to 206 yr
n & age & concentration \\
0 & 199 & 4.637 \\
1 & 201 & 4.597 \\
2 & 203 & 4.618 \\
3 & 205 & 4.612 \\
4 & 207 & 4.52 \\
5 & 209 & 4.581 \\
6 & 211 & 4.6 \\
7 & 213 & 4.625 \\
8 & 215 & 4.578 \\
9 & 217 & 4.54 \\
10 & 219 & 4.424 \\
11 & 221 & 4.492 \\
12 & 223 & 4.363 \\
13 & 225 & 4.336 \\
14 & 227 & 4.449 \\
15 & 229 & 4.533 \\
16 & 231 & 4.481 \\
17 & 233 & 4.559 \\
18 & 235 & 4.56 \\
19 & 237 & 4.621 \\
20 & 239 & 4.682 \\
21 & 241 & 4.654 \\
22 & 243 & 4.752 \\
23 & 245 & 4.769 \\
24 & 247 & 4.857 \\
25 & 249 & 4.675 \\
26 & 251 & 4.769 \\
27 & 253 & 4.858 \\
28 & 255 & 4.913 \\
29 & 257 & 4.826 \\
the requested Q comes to 4.612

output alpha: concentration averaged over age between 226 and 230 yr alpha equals 4.49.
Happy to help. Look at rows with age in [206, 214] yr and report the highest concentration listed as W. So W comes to 4.625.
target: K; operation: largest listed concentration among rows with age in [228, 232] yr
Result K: 4.533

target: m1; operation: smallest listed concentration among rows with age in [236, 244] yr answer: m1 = 4.621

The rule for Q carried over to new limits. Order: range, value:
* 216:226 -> 4.336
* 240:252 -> 4.654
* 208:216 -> 4.578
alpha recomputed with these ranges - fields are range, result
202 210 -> 4.58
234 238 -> 4.59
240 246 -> 4.73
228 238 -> 4.55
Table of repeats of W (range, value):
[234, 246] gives 4.769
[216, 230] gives 4.54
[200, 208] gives 4.618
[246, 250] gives 4.857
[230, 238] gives 4.621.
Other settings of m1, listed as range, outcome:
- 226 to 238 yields 4.449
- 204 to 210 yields 4.52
